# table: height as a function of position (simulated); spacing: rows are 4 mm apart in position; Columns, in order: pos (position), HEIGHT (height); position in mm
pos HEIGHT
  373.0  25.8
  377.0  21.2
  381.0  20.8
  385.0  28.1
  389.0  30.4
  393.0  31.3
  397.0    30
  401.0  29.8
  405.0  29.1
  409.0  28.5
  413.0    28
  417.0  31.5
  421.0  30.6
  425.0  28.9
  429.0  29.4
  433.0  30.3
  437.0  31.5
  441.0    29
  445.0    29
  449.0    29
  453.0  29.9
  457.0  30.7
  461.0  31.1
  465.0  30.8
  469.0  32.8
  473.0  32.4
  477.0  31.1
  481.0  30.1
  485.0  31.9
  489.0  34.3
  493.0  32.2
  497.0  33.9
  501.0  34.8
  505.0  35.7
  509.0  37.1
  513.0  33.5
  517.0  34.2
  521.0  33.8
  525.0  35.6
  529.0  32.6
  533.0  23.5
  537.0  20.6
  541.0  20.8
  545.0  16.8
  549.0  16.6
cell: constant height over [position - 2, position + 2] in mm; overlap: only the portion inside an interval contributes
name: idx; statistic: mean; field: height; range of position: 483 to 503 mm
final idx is 33.4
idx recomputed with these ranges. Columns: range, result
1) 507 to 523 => 34.6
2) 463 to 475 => 32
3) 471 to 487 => 31.4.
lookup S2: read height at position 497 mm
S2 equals 33.9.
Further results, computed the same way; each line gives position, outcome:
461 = 31.1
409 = 28.5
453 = 29.9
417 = 31.5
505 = 35.7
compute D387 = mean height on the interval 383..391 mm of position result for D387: 29.2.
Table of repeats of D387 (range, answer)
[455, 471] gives 31.4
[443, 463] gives 29.9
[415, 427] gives 30.3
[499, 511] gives 35.9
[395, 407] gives 29.6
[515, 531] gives 34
